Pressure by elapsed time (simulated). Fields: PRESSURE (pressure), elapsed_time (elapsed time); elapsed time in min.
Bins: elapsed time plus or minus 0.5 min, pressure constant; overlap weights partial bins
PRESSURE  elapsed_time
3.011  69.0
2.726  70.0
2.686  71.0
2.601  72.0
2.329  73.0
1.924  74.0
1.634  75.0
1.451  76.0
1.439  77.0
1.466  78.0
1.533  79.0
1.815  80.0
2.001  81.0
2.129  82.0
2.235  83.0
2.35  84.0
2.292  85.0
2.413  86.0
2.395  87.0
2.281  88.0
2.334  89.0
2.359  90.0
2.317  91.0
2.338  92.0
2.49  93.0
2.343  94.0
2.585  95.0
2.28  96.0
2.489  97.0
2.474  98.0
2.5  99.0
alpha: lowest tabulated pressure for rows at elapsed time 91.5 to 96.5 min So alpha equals 2.28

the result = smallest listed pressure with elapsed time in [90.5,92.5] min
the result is 2.317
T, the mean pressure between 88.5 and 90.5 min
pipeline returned 2.35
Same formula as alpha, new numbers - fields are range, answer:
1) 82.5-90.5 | 2.235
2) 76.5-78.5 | 1.439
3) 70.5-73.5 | 2.329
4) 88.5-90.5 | 2.334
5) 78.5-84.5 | 1.533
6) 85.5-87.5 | 2.395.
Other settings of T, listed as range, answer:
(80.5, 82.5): 2.06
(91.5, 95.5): 2.44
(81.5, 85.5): 2.25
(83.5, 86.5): 2.35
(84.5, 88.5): 2.35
